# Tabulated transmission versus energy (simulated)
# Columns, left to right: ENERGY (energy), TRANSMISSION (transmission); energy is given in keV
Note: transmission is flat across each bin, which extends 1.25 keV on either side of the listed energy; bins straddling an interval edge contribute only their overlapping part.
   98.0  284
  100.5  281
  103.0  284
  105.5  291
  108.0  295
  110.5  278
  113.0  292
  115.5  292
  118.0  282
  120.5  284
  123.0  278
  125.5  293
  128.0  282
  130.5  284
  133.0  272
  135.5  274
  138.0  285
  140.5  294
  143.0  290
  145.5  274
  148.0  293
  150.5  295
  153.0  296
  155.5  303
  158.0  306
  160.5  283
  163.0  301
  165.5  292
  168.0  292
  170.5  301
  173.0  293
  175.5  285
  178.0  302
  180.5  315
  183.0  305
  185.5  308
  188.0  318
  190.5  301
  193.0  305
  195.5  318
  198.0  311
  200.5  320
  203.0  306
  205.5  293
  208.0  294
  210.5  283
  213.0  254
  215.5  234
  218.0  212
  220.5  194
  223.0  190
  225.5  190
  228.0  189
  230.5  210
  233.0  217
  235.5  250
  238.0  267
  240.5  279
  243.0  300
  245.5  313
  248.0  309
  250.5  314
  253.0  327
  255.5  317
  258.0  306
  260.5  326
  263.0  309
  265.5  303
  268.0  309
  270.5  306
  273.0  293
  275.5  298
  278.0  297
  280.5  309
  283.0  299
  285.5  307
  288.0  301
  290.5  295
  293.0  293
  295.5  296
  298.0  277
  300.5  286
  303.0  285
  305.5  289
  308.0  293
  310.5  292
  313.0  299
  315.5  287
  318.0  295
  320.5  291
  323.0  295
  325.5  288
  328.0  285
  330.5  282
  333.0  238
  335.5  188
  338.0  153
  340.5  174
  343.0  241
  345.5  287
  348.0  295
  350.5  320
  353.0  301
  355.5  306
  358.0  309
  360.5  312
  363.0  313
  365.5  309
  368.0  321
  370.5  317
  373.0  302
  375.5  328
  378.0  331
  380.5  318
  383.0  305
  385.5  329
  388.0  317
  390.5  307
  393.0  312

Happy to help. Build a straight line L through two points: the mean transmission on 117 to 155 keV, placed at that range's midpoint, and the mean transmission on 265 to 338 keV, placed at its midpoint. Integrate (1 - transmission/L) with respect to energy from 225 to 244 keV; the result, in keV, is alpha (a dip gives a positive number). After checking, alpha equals 3.1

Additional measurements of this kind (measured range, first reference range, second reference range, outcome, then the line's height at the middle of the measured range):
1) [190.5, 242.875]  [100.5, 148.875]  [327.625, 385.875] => 5.01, 285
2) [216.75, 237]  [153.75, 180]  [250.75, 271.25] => 6.58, 307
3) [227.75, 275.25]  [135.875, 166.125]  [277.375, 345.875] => -1.23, 282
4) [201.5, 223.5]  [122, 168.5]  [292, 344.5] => 2.10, 281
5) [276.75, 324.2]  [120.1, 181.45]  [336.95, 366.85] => -2.20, 281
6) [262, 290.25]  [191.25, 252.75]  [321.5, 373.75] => -3.28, 271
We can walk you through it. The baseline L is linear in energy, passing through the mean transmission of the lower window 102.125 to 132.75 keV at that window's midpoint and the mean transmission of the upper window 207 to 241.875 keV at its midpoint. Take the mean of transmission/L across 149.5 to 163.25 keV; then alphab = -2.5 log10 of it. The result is -0.12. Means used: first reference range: 286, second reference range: 233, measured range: 297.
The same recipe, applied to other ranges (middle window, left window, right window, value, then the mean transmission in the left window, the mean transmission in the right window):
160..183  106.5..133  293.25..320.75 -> -0.038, 285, 290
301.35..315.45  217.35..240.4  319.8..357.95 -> -0.161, 217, 264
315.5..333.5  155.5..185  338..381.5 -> 0.042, 298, 295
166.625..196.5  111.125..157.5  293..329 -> -0.057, 287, 290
